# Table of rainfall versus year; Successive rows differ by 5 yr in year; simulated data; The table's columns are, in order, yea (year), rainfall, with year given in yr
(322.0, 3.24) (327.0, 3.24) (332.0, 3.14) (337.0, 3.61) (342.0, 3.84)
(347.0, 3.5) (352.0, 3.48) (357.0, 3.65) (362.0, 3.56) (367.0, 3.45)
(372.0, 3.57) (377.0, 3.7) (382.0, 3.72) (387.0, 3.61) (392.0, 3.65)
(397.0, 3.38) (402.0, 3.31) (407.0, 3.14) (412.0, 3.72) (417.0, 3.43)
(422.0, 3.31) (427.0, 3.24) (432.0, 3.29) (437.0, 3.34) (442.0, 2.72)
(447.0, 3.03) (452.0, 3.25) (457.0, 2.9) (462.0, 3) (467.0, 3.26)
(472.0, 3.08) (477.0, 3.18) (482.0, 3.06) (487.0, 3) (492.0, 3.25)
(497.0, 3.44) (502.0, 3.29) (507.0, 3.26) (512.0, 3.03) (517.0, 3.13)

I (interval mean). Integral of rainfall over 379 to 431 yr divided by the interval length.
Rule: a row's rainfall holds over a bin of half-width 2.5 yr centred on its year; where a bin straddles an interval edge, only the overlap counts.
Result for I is 3.45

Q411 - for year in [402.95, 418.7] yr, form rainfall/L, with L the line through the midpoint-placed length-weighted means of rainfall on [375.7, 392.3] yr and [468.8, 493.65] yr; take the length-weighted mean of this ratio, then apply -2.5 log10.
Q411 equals 0.03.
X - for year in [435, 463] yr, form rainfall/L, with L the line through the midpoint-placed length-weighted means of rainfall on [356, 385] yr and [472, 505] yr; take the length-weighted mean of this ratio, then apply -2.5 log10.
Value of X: 0.10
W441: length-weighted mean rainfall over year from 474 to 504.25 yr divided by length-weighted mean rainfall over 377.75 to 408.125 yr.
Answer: 0.92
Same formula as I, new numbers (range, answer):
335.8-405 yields 3.57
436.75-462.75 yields 3.02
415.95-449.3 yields 3.19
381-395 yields 3.64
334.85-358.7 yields 3.61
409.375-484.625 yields 3.19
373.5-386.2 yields 3.69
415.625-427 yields 3.34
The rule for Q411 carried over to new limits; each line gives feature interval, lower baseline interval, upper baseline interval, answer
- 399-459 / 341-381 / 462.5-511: 0.05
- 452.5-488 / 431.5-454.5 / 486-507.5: 0.04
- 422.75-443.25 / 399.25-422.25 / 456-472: 0.02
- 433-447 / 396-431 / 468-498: 0.08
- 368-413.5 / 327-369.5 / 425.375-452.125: -0.06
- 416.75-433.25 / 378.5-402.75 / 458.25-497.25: 0.03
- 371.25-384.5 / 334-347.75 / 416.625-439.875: -0.05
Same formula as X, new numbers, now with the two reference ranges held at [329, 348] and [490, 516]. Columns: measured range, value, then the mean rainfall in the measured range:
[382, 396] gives -0.06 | 3.62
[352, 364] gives -0.03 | 3.58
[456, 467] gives 0.10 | 3.03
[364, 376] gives -0.02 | 3.54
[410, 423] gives -0.03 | 3.5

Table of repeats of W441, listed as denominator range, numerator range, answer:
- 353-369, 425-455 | 0.88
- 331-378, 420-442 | 0.91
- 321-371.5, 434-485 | 0.89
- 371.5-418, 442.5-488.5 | 0.87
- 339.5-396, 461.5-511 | 0.88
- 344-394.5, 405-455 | 0.90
